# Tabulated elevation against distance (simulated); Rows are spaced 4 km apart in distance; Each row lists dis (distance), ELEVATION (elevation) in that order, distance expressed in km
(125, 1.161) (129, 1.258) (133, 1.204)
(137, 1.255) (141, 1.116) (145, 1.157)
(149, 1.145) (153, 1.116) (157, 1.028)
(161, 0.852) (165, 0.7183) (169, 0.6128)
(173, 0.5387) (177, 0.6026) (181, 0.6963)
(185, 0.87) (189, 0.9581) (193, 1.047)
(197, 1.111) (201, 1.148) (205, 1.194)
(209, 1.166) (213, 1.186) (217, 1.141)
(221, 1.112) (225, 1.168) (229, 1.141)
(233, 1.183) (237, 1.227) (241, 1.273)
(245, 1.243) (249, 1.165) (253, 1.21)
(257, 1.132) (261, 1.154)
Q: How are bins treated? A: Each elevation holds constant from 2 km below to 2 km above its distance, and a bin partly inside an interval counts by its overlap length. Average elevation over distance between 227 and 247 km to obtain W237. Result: 1.21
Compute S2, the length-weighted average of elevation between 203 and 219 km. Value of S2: 1.17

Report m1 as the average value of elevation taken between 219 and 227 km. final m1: 1.14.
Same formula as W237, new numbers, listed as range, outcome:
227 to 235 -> 1.16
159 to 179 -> 0.665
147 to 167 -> 0.972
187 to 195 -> 1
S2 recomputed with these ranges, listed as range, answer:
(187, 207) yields 1.09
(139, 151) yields 1.14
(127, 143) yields 1.21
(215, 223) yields 1.13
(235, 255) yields 1.22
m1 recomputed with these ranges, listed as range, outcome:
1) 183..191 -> 0.914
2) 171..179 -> 0.571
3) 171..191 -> 0.733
